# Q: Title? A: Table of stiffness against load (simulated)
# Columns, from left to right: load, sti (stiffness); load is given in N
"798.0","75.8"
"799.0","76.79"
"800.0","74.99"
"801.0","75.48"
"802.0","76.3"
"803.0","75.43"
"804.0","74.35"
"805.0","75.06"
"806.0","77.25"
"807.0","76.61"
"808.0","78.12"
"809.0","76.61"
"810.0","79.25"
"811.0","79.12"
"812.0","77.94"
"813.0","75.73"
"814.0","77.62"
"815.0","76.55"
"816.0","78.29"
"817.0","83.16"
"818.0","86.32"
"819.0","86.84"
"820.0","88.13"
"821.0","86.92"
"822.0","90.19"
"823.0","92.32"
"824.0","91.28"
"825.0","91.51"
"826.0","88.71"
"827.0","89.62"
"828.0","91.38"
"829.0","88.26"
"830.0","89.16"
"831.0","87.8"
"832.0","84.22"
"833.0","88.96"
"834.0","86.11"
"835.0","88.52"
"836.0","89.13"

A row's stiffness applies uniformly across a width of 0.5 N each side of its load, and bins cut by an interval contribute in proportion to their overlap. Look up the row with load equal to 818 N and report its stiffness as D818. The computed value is 86.32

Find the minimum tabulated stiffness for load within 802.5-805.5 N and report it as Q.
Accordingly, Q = 74.35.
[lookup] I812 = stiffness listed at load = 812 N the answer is 77.94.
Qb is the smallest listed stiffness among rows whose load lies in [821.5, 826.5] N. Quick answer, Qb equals 88.71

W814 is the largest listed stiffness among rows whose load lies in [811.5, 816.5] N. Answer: 78.29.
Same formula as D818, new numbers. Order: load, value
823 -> 92.32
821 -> 86.92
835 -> 88.52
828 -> 91.38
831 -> 87.8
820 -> 88.13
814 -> 77.62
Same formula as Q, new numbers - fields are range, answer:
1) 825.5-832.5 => 84.22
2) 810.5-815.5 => 75.73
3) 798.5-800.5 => 74.99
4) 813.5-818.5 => 76.55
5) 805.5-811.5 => 76.61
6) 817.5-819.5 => 86.32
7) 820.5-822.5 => 86.92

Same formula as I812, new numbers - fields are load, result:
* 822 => 90.19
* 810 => 79.25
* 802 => 76.3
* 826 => 88.71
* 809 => 76.61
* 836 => 89.13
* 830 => 89.16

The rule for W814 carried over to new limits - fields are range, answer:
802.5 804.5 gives 75.43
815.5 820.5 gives 88.13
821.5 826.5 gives 92.32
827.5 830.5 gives 91.38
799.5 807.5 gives 77.25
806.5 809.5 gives 78.12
